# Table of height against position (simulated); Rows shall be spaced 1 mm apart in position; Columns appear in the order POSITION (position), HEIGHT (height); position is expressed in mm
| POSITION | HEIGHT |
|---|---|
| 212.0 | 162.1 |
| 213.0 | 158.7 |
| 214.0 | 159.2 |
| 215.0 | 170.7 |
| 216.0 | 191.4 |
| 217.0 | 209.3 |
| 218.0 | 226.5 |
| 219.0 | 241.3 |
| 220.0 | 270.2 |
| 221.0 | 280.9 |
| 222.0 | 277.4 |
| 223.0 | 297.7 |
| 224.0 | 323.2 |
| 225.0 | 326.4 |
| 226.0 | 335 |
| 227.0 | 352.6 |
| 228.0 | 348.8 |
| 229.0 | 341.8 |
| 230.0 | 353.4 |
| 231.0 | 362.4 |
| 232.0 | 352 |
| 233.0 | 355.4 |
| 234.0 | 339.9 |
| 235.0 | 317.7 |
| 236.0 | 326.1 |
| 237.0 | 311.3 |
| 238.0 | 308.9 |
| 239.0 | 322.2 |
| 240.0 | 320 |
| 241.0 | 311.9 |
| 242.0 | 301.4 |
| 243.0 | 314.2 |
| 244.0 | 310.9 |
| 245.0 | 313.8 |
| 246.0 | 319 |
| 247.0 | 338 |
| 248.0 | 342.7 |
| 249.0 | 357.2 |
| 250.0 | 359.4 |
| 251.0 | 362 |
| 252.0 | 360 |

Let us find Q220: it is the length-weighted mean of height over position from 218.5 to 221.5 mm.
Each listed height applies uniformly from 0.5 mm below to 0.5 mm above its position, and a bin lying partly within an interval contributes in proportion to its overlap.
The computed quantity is 264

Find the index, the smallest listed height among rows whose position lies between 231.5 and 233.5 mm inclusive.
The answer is 352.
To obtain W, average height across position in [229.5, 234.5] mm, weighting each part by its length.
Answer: 353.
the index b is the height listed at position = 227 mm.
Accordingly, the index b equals 352.6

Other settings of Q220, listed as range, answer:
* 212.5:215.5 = 163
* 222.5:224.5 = 310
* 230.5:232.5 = 357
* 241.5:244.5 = 309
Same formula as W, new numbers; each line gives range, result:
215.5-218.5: 209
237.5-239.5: 316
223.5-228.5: 337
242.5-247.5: 319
